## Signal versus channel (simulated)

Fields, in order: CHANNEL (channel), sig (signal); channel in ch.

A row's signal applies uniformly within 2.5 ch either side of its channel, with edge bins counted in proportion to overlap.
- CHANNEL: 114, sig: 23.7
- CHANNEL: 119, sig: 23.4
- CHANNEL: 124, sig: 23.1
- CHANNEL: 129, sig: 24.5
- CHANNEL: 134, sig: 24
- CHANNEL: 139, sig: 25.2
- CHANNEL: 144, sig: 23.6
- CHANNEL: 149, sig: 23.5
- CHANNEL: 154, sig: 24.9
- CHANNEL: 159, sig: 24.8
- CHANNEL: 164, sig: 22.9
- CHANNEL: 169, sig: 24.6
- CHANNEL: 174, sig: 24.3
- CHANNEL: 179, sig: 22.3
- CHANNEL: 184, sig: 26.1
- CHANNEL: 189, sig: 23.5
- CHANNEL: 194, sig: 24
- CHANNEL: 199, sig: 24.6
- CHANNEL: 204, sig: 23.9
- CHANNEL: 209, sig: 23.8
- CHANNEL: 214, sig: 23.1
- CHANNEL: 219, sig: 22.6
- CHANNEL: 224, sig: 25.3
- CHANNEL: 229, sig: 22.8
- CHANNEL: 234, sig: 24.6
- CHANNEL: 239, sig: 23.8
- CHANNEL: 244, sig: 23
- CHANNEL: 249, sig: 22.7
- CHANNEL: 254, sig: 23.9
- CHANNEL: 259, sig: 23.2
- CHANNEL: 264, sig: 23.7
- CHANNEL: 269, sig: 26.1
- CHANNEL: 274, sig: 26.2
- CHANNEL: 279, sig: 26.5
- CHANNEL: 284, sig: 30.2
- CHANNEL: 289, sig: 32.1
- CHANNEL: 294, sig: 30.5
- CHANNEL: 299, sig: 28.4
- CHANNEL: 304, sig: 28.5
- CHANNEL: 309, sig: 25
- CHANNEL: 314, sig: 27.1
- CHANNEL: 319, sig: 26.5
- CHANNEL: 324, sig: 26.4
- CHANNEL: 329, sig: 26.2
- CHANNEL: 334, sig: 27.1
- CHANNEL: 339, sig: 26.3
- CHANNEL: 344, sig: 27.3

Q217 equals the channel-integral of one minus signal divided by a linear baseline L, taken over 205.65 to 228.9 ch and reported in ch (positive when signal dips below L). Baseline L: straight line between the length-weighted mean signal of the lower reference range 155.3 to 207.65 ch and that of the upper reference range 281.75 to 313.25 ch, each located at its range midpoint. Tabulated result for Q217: 1.8 ch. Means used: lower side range 24.1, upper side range 29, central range 23.6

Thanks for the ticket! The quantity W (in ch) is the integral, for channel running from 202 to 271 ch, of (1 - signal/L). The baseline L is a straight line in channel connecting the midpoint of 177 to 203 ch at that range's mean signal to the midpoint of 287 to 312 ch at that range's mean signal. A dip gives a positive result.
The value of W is 6.23 ch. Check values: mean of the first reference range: 24.1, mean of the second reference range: 28.8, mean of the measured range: 23.7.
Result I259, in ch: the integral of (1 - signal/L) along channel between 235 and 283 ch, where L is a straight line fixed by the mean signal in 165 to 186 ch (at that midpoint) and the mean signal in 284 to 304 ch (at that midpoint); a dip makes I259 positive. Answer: 6.48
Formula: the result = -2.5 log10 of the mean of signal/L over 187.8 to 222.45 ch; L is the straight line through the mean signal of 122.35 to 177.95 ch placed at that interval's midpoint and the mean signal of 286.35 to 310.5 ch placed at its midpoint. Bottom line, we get 0.098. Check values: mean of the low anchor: 24.1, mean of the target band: 23.7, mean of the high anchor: 29.1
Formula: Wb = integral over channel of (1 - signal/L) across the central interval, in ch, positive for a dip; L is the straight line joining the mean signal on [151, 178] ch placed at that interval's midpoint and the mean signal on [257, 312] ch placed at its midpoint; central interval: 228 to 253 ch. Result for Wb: 2.6 ch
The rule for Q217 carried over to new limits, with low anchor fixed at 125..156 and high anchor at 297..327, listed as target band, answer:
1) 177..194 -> 0.62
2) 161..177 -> 0.49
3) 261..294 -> -1.52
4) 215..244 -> 2.17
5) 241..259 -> 1.90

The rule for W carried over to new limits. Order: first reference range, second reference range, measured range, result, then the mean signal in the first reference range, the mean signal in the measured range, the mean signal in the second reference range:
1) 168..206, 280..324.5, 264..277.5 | 0.73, 24.1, 25.7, 28.3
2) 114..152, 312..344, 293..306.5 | -1.41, 23.9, 29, 26.6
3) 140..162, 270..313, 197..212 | 1.01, 24.2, 24.1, 28.3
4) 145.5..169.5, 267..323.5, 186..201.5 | 0.60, 24.1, 24.1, 27.9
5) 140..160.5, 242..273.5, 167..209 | 0.00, 24.2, 24.1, 23.9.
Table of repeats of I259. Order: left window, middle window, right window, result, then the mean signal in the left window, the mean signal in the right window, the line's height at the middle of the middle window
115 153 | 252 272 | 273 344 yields 1.8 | 23.9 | 27.7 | 26.7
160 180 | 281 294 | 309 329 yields -2.5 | 23.7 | 26.4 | 25.8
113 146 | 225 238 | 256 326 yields 1.0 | 23.9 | 27.2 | 26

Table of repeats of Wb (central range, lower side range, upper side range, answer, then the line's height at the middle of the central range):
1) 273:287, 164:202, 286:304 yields 0.6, 29.3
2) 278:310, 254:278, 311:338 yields -4.2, 25.7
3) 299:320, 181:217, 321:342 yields -0.7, 26.1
